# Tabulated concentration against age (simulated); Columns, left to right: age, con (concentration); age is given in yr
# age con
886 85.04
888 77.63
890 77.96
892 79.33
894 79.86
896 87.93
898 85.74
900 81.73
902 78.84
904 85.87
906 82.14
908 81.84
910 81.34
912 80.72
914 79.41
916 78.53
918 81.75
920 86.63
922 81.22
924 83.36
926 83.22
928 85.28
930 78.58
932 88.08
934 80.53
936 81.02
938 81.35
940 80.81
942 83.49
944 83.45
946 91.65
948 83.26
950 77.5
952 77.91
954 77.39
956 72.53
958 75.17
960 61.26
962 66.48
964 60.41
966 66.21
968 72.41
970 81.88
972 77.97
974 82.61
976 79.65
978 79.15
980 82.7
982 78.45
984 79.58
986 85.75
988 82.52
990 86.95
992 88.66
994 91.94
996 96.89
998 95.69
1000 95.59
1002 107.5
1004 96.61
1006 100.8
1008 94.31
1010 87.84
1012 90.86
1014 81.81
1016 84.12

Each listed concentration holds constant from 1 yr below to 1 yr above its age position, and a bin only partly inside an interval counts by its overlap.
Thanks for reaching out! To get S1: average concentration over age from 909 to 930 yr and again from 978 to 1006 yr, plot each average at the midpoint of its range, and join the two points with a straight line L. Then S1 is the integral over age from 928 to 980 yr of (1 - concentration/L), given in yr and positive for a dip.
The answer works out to 4.73 yr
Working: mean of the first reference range 82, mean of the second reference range 89.9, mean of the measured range 77.9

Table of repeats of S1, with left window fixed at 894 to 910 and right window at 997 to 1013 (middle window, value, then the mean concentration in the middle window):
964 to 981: 2.8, 76.8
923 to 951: 1.5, 83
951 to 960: 1.6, 74.1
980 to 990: 1.2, 82.2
